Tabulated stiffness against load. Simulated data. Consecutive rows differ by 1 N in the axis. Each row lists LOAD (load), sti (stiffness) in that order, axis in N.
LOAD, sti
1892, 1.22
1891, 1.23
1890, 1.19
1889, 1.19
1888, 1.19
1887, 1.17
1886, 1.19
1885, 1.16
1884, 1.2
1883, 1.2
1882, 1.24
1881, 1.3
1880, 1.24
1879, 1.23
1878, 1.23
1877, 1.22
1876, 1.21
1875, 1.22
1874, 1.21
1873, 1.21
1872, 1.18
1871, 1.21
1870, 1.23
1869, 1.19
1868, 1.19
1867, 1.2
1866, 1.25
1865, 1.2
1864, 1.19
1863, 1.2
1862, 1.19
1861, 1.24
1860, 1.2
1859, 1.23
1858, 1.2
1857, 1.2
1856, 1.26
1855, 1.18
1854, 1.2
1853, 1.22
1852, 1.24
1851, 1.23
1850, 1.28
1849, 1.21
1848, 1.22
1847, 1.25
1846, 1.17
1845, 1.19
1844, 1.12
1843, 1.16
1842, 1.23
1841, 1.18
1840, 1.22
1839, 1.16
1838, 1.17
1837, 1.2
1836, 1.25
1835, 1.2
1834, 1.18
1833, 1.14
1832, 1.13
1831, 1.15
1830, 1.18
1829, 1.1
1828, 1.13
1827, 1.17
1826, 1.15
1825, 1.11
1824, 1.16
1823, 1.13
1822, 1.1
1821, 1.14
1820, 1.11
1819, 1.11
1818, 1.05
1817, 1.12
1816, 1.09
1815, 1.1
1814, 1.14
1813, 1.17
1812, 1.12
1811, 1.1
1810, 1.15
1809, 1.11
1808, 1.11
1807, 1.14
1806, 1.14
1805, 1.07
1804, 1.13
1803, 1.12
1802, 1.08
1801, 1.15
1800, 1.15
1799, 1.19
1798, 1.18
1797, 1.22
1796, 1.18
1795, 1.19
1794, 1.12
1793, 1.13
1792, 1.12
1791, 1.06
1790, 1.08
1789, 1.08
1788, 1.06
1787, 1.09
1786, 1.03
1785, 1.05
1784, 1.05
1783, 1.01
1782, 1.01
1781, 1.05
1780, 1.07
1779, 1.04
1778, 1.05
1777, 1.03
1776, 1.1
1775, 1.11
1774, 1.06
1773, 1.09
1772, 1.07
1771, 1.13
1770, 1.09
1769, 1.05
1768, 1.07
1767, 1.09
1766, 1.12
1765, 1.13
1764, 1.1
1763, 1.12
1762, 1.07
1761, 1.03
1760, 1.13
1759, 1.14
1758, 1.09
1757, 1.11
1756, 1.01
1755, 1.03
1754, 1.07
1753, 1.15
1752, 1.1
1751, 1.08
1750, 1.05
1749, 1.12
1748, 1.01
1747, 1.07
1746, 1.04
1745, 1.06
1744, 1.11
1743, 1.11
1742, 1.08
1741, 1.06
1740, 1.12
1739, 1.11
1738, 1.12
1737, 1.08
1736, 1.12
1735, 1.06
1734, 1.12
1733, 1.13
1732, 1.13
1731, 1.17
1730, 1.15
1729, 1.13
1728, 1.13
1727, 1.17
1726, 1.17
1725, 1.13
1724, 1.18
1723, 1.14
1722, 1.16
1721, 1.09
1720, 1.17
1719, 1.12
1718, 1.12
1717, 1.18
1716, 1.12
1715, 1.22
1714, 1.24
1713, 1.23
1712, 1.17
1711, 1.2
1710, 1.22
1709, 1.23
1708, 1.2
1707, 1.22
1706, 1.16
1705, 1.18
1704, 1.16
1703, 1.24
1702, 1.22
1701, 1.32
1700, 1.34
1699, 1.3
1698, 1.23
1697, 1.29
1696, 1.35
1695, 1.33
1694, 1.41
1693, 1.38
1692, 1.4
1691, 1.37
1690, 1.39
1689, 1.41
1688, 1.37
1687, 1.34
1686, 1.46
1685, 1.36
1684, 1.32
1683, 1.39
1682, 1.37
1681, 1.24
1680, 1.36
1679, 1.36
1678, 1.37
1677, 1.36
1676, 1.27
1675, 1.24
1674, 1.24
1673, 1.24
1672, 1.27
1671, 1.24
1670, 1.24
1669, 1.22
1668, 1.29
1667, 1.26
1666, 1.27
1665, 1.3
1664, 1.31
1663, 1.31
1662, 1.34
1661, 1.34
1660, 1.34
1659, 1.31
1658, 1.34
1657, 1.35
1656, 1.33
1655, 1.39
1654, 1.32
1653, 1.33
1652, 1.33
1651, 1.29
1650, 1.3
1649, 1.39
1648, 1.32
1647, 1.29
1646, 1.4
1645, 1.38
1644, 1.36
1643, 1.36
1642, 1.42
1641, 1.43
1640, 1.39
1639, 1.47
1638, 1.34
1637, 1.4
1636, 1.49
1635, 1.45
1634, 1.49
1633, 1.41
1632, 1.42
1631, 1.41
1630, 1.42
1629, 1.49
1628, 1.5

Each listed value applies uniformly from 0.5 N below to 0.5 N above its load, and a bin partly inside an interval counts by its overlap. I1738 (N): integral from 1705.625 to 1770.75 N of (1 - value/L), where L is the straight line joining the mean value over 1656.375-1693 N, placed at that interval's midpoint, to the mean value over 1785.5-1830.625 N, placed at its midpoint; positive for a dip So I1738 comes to 5.7 N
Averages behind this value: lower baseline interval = 1.32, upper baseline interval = 1.12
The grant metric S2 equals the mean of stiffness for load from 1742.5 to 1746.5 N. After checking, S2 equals 1.08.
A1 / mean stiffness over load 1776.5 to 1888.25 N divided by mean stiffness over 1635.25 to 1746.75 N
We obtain 0.92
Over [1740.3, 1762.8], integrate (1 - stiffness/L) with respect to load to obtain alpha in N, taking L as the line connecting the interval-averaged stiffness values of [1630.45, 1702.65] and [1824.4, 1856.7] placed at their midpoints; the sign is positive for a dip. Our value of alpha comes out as 3.33 N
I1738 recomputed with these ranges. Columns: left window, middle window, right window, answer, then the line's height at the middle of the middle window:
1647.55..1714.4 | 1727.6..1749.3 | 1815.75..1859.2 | 2.66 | 1.25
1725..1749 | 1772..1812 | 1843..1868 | 1.91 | 1.15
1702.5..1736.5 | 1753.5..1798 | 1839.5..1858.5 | 3.66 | 1.18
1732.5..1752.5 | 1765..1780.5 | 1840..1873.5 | 0.55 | 1.12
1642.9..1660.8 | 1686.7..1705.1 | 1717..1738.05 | -1.50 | 1.22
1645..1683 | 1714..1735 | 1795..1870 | 1.90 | 1.26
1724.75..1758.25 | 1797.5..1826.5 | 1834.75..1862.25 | 1.13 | 1.17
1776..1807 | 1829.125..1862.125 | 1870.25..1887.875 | -0.83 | 1.17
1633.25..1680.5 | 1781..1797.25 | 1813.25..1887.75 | 1.90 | 1.23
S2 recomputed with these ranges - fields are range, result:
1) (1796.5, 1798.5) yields 1.2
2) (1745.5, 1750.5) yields 1.06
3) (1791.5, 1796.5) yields 1.15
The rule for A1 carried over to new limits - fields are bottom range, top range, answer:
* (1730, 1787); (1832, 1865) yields 1.11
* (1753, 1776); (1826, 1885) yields 1.10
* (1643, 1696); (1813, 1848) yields 0.87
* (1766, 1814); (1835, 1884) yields 1.10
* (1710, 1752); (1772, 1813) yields 0.98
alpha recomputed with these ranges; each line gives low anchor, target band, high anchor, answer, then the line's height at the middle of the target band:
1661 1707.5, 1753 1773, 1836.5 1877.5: 2.73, 1.26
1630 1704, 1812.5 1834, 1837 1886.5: 1.85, 1.24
